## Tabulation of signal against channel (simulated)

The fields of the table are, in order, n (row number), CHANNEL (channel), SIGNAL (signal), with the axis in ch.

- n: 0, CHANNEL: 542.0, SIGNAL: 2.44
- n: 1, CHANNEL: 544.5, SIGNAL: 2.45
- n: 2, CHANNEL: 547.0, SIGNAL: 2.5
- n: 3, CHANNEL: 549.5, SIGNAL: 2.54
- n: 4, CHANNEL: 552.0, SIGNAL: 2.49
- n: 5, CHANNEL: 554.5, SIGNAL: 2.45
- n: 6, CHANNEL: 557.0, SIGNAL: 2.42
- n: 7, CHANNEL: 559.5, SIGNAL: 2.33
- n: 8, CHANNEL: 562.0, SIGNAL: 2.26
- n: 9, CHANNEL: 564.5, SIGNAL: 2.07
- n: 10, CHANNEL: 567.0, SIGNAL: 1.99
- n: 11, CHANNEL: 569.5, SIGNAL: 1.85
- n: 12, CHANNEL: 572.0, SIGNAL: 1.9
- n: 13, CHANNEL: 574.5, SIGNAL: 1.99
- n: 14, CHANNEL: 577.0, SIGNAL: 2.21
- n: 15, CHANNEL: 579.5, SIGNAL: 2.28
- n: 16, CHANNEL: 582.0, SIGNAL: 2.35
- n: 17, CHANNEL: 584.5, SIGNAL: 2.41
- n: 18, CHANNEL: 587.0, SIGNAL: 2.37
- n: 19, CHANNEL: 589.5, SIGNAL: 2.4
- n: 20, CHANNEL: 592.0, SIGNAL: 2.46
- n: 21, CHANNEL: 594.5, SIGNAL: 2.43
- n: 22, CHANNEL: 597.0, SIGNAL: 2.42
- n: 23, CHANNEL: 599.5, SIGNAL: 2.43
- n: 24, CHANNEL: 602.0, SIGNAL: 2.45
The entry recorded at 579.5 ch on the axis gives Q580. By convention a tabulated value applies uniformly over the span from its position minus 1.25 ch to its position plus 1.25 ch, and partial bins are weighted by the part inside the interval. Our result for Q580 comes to 2.28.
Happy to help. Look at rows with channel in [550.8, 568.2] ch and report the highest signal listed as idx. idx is 2.49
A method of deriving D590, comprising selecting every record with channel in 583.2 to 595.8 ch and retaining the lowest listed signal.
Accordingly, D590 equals 2.37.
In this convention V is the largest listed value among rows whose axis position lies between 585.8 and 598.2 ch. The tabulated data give 2.46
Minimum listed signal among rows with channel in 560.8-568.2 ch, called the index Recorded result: 1.99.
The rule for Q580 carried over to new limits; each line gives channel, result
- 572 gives 1.9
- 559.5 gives 2.33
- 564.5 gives 2.07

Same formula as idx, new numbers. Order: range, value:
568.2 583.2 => 2.35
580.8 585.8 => 2.41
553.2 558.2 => 2.45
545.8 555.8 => 2.54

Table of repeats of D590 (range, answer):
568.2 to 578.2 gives 1.85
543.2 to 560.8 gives 2.33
